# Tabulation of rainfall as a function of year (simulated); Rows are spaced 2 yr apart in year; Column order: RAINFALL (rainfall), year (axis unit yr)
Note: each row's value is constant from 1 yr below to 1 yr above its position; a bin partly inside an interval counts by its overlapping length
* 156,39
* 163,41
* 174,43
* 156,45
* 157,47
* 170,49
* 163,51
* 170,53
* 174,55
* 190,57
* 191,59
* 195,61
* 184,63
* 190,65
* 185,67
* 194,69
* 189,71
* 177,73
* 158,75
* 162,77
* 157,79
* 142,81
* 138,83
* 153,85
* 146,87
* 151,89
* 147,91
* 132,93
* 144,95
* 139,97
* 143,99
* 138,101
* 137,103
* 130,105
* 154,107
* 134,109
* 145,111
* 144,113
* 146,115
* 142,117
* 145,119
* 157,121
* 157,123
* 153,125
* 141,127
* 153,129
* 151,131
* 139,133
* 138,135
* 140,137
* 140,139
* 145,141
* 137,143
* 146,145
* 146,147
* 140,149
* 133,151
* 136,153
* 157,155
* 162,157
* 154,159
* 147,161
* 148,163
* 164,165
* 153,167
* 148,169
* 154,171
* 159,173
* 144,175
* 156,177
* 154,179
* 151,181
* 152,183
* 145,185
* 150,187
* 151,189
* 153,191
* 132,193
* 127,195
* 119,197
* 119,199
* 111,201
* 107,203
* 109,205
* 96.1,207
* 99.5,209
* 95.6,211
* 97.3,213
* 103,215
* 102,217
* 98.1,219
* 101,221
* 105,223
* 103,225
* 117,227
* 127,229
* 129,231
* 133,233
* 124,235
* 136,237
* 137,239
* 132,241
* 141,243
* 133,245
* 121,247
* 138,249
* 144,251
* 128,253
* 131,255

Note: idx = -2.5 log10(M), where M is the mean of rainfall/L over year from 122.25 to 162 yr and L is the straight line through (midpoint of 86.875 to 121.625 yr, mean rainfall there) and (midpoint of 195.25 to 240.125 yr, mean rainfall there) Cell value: -0.10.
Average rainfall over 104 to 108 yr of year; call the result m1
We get 142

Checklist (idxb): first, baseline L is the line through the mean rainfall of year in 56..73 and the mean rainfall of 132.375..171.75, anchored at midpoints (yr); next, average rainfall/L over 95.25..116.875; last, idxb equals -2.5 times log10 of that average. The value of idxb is 0.193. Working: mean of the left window 189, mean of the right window 146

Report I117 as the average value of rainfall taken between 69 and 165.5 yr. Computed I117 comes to 148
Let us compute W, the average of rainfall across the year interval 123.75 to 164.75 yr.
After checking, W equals 146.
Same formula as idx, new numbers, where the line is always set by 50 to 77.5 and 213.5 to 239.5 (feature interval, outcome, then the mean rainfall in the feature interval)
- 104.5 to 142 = 0.083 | 145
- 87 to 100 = 0.180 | 143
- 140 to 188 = -0.067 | 149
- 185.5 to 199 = -0.065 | 137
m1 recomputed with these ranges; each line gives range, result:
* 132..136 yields 138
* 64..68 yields 188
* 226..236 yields 126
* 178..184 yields 152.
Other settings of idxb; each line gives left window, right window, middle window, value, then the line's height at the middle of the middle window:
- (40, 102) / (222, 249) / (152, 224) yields 0.045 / 137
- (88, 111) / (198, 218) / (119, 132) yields -0.148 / 132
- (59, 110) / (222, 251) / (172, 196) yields -0.076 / 138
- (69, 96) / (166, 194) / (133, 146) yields 0.084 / 152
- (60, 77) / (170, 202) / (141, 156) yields 0.094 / 155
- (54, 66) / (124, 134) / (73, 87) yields 0.151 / 176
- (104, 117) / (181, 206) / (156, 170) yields -0.135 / 136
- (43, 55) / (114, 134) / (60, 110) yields 0.004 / 157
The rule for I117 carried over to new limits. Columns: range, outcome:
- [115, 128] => 149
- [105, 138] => 146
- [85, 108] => 142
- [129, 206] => 143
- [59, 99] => 162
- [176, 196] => 147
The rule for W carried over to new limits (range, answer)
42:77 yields 177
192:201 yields 123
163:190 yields 152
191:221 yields 110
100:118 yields 141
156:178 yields 154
